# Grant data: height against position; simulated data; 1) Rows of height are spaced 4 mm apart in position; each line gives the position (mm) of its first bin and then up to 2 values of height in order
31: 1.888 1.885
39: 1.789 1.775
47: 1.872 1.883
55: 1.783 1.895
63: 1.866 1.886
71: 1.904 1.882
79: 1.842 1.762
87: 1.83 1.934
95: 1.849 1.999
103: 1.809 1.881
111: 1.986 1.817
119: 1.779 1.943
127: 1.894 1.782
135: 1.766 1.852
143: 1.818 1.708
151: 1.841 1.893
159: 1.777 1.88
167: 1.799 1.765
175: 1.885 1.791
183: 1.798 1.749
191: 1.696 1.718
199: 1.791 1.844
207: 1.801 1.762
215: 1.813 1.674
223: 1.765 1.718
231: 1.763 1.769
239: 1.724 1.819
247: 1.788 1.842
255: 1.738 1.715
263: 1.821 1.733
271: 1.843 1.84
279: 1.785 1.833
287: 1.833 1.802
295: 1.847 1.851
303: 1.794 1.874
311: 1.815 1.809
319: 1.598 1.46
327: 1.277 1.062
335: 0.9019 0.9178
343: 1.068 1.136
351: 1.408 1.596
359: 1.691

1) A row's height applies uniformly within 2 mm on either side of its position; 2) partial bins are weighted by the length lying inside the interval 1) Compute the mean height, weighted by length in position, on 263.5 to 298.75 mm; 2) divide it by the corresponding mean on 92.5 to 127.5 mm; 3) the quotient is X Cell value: 1.0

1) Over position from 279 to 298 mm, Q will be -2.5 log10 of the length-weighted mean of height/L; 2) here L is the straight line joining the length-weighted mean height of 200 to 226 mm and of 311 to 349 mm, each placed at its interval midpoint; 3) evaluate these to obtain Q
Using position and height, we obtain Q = -0.25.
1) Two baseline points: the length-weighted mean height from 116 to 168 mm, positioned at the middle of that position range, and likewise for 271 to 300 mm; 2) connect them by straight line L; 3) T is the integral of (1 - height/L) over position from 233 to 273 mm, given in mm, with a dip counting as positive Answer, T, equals 1.1 mm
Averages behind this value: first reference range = 1.83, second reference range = 1.83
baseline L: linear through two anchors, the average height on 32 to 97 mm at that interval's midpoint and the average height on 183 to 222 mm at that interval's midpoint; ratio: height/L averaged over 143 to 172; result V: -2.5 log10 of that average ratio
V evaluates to -0.01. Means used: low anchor 1.85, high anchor 1.76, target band 1.81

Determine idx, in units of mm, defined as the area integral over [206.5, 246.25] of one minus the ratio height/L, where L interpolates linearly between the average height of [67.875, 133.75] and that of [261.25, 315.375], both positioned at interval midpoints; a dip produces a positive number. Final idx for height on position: 1.6 mm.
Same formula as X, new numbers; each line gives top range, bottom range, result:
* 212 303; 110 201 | 0.99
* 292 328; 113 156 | 0.94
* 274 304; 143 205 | 1.02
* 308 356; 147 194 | 0.75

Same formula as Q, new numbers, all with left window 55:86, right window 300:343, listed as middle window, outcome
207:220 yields -0.092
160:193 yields -0.071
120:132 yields -0.064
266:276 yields -0.185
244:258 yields -0.148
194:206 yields -0.094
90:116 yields -0.056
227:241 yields -0.104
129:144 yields -0.035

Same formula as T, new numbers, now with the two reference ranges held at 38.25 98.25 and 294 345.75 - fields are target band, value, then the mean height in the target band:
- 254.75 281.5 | -4.1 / 1.79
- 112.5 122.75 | -0.3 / 1.83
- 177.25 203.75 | -1.6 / 1.77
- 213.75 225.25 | -0.9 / 1.75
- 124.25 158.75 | -1.5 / 1.82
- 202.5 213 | -1.0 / 1.8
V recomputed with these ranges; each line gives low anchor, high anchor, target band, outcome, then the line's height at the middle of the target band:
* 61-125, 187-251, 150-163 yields -0.01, 1.82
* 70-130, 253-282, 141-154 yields 0.03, 1.85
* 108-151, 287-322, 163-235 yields 0.03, 1.82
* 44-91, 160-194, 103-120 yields -0.02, 1.83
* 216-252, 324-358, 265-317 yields -0.24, 1.46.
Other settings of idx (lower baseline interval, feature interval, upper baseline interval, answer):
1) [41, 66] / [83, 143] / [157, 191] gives -1.2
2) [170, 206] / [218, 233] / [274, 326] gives 0.4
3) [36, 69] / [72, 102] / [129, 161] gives -0.7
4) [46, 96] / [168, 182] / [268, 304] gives 0.2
